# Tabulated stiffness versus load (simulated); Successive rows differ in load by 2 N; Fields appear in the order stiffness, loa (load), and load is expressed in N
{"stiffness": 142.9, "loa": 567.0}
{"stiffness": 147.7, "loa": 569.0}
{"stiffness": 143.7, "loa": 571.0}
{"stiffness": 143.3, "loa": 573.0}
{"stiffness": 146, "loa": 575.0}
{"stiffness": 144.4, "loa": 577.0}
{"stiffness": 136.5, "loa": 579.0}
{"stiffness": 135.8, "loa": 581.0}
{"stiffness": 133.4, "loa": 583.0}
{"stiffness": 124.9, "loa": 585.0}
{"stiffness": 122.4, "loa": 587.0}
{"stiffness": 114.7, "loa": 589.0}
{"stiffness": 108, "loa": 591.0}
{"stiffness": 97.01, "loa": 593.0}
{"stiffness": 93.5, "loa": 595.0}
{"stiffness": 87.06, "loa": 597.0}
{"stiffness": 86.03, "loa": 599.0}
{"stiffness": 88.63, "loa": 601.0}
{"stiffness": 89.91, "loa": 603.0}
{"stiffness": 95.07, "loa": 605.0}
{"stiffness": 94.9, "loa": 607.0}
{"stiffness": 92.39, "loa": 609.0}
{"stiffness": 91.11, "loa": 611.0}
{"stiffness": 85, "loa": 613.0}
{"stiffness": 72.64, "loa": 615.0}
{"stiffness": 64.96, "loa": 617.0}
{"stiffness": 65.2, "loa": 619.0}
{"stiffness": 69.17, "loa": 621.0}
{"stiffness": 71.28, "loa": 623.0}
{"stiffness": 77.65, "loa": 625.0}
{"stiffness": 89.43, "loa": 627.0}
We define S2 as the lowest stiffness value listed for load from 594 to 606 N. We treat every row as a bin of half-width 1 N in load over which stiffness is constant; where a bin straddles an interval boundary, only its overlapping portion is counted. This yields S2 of 86.03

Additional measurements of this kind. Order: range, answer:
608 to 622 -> 64.96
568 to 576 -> 143.3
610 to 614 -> 85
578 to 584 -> 133.4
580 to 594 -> 97.01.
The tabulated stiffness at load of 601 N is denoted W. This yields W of 88.63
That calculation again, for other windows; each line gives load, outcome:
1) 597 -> 87.06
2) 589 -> 114.7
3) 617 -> 64.96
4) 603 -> 89.91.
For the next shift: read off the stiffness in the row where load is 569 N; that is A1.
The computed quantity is 147.7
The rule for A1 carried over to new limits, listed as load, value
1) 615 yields 72.64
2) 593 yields 97.01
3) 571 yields 143.7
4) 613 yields 85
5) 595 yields 93.5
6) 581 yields 135.8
